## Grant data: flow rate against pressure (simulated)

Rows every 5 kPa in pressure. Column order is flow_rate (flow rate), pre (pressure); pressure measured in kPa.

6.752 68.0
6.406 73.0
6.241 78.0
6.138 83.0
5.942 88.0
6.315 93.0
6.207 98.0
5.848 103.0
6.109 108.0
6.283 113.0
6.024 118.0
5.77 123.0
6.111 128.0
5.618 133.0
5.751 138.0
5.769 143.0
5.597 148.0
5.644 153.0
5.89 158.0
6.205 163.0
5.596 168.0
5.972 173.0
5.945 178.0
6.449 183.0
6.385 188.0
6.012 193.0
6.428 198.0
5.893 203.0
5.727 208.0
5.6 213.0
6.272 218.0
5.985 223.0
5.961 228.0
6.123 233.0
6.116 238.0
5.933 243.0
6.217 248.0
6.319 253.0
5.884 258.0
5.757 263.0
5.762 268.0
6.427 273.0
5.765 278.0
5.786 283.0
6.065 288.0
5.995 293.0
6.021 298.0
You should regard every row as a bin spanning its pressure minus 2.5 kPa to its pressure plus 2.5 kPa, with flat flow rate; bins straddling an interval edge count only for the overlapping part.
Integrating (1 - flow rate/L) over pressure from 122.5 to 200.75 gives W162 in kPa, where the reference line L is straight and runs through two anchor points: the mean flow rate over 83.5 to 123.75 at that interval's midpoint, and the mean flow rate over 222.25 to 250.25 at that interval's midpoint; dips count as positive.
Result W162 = 1.5 kPa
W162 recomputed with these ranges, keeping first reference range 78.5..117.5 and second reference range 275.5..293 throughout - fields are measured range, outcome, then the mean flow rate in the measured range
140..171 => 1.4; 5.79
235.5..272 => -0.5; 6.02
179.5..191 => -0.7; 6.36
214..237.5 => -0.4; 6.06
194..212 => 0.0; 5.98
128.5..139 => 0.6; 5.76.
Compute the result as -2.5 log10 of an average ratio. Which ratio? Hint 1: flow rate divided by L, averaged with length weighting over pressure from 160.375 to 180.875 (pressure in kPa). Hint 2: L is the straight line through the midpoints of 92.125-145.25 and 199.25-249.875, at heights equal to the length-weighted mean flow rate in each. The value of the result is 0.008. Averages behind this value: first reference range 5.97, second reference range 5.99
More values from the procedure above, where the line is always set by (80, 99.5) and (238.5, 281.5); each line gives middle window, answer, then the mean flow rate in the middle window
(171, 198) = -0.02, 6.18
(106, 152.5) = 0.04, 5.88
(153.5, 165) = 0.02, 5.97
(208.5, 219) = 0.04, 5.85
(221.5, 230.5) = 0.01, 5.97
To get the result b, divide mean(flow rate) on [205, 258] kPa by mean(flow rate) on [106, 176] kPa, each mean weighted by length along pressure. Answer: 1.02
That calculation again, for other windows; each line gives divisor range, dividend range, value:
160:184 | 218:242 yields 1.01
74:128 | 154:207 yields 0.99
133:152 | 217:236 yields 1.07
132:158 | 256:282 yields 1.04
